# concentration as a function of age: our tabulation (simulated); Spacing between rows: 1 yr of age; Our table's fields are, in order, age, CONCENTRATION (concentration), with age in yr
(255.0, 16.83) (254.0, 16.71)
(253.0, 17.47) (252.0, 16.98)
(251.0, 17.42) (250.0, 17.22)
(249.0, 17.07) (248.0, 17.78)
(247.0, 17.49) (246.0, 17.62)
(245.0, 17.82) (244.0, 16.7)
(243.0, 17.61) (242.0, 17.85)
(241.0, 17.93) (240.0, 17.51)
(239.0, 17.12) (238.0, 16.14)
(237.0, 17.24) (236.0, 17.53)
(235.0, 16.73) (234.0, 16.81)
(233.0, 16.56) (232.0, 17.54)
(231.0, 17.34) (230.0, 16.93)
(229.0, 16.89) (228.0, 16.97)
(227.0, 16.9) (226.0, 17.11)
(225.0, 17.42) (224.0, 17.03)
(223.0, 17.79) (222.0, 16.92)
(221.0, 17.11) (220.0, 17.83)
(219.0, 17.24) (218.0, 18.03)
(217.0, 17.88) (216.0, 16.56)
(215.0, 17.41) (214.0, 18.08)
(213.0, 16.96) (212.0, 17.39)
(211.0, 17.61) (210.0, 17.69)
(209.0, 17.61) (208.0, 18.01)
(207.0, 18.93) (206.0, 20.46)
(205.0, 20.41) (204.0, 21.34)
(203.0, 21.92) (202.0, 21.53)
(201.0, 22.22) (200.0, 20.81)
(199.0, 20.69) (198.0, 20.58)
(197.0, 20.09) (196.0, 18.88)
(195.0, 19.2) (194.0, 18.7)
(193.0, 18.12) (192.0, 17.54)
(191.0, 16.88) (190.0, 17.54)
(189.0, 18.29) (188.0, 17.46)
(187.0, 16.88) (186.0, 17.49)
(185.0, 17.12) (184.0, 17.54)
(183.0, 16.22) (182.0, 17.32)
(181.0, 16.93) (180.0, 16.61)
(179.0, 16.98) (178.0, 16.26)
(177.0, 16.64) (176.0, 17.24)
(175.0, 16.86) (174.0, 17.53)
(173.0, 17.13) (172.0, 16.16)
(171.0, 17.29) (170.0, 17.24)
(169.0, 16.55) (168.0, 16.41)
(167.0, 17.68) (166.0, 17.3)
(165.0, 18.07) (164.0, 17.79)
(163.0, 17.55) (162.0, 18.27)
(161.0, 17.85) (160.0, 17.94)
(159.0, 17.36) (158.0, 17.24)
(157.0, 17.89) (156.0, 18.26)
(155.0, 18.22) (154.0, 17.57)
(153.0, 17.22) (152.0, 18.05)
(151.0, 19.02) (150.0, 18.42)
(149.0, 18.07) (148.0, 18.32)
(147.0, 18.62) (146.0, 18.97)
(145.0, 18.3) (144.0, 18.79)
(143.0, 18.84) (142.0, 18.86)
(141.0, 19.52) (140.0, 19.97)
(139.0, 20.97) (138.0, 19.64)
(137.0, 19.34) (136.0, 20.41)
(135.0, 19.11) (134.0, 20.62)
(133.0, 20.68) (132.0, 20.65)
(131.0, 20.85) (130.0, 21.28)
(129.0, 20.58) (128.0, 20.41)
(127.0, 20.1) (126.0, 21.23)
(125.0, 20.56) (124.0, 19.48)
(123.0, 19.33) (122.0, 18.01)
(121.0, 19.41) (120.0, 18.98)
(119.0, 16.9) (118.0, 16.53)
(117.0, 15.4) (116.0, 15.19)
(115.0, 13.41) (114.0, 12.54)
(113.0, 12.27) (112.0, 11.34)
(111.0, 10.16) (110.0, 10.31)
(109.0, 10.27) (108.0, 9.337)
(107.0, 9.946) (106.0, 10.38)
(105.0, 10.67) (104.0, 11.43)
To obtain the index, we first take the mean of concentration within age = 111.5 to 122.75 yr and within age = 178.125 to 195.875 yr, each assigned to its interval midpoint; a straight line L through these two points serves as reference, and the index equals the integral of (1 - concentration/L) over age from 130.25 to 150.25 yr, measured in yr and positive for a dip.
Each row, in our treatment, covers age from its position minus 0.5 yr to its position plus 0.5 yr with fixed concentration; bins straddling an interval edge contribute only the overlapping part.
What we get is -4.10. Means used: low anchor 15.5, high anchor 17.5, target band 19.5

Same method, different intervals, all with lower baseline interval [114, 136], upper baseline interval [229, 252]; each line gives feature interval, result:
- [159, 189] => 1.62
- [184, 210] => -1.79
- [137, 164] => 0.09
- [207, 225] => 0.08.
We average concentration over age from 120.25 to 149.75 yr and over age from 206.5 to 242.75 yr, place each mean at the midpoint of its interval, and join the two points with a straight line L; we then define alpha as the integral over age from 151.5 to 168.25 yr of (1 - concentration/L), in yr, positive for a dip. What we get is 1.16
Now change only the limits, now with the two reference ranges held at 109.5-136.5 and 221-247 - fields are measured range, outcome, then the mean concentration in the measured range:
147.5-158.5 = -0.3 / 18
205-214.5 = -0.5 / 18.2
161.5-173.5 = 0.1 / 17.3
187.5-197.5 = -0.5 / 18.3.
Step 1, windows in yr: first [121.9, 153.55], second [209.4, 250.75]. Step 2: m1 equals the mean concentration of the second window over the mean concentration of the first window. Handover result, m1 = 0.9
